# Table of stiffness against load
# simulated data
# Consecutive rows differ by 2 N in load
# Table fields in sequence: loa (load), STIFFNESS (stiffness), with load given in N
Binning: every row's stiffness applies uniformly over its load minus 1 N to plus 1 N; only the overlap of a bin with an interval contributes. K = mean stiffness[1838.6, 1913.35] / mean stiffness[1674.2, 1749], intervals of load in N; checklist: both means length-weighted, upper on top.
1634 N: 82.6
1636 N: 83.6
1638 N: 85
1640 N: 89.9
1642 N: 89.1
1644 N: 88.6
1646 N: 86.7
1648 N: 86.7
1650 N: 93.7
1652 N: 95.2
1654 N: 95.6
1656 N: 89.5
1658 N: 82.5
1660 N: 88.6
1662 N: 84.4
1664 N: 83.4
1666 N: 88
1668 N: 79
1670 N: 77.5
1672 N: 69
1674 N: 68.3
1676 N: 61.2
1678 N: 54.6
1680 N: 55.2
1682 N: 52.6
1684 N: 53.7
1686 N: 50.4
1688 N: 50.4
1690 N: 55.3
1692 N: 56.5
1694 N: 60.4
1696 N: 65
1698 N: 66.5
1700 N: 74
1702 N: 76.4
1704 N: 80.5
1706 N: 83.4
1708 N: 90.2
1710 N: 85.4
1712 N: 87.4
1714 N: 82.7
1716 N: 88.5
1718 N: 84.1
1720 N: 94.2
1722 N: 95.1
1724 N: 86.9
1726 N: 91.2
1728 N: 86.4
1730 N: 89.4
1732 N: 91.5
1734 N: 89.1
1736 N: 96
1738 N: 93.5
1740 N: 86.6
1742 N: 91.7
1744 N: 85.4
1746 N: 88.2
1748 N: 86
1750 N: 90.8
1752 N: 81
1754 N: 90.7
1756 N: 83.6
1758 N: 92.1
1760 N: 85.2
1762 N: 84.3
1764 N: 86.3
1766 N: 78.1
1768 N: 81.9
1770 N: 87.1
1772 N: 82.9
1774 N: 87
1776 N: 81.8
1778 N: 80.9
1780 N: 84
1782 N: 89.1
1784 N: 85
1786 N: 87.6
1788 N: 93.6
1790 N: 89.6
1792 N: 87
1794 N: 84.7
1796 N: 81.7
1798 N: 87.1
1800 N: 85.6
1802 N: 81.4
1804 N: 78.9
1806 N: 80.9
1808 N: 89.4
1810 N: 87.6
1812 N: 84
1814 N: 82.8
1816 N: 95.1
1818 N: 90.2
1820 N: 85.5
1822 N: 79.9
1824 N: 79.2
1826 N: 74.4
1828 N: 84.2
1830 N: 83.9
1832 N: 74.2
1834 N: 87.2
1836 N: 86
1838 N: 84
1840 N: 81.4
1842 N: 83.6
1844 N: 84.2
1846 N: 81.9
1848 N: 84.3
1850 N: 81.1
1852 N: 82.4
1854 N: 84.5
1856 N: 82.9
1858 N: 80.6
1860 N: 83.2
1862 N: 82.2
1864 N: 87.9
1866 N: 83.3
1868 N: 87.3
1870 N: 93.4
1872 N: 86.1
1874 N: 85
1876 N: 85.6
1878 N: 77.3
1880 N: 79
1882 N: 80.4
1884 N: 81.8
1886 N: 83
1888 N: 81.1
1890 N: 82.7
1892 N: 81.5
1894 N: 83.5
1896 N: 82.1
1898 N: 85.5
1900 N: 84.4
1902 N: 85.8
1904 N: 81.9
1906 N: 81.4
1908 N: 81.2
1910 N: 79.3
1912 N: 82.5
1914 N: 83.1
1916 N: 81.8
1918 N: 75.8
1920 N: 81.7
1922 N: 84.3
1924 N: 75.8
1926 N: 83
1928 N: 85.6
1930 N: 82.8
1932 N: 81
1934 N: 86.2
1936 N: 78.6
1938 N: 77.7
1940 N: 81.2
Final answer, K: 1.1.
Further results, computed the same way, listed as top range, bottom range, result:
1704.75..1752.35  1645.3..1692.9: 1.21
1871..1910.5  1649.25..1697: 1.16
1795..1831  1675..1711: 1.29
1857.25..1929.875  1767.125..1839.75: 0.98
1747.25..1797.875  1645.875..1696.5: 1.19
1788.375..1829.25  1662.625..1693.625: 1.32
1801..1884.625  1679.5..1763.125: 1.04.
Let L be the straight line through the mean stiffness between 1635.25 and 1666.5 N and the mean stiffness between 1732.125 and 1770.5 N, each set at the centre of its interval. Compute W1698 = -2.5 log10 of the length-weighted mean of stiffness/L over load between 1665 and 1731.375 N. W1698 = 0.185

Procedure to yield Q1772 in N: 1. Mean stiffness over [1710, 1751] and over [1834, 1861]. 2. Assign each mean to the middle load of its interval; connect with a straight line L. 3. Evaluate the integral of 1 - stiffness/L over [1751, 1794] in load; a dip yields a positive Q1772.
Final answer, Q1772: 0.68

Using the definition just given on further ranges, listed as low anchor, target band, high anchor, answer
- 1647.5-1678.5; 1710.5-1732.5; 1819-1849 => -1.9 N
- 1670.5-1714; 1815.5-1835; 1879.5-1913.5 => -1.6 N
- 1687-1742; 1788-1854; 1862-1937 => -1.5 N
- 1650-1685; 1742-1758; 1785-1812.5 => -1.0 N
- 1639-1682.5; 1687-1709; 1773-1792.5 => 3.6 N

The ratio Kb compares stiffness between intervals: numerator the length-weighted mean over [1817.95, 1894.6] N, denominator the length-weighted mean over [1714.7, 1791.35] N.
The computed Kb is 0.95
